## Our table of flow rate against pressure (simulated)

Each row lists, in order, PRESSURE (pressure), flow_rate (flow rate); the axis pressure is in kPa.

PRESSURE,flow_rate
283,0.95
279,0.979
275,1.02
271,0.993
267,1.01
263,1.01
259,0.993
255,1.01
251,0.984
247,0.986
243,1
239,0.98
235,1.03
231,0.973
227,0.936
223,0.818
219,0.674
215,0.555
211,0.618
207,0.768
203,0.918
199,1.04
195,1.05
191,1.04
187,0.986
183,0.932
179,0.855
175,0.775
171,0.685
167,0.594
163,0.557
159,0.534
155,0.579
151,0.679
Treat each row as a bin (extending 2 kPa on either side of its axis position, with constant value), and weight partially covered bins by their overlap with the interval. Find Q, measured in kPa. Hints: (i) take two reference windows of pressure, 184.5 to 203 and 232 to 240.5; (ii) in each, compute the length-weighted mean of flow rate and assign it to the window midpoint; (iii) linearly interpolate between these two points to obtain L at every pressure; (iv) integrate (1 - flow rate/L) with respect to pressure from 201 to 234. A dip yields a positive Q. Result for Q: 7.1 kPa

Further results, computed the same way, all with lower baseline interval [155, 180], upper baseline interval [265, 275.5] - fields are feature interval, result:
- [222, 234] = -0.9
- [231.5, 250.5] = -1.9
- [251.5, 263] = -0.5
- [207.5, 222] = 3.0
